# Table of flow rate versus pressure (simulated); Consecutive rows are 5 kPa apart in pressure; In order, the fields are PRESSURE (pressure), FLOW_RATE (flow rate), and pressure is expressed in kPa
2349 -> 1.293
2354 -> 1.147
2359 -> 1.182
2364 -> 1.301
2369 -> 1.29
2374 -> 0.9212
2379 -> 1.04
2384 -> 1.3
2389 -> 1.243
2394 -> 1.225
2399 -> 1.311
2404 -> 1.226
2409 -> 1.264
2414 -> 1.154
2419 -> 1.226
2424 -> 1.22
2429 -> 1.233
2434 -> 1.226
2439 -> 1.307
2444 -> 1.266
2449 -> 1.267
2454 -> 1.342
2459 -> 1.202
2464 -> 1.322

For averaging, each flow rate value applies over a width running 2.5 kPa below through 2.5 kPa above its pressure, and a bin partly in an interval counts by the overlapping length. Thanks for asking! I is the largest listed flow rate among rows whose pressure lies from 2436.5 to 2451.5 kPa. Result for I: 1.307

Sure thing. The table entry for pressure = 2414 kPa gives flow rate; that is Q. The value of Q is 1.154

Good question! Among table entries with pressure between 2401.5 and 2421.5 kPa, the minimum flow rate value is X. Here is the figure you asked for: 1.154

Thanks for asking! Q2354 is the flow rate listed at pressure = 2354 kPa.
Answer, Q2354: 1.147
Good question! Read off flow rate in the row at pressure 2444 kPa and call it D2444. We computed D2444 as 1.266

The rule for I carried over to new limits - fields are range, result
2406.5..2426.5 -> 1.264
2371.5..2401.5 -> 1.311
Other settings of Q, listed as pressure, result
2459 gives 1.202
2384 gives 1.3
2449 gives 1.267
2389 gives 1.243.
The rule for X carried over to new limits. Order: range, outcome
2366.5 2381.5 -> 0.9212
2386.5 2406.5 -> 1.225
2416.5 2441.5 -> 1.22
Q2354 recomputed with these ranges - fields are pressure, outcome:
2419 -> 1.226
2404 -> 1.226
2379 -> 1.04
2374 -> 0.9212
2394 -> 1.225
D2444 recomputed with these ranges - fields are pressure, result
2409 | 1.264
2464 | 1.322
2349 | 1.293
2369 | 1.29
